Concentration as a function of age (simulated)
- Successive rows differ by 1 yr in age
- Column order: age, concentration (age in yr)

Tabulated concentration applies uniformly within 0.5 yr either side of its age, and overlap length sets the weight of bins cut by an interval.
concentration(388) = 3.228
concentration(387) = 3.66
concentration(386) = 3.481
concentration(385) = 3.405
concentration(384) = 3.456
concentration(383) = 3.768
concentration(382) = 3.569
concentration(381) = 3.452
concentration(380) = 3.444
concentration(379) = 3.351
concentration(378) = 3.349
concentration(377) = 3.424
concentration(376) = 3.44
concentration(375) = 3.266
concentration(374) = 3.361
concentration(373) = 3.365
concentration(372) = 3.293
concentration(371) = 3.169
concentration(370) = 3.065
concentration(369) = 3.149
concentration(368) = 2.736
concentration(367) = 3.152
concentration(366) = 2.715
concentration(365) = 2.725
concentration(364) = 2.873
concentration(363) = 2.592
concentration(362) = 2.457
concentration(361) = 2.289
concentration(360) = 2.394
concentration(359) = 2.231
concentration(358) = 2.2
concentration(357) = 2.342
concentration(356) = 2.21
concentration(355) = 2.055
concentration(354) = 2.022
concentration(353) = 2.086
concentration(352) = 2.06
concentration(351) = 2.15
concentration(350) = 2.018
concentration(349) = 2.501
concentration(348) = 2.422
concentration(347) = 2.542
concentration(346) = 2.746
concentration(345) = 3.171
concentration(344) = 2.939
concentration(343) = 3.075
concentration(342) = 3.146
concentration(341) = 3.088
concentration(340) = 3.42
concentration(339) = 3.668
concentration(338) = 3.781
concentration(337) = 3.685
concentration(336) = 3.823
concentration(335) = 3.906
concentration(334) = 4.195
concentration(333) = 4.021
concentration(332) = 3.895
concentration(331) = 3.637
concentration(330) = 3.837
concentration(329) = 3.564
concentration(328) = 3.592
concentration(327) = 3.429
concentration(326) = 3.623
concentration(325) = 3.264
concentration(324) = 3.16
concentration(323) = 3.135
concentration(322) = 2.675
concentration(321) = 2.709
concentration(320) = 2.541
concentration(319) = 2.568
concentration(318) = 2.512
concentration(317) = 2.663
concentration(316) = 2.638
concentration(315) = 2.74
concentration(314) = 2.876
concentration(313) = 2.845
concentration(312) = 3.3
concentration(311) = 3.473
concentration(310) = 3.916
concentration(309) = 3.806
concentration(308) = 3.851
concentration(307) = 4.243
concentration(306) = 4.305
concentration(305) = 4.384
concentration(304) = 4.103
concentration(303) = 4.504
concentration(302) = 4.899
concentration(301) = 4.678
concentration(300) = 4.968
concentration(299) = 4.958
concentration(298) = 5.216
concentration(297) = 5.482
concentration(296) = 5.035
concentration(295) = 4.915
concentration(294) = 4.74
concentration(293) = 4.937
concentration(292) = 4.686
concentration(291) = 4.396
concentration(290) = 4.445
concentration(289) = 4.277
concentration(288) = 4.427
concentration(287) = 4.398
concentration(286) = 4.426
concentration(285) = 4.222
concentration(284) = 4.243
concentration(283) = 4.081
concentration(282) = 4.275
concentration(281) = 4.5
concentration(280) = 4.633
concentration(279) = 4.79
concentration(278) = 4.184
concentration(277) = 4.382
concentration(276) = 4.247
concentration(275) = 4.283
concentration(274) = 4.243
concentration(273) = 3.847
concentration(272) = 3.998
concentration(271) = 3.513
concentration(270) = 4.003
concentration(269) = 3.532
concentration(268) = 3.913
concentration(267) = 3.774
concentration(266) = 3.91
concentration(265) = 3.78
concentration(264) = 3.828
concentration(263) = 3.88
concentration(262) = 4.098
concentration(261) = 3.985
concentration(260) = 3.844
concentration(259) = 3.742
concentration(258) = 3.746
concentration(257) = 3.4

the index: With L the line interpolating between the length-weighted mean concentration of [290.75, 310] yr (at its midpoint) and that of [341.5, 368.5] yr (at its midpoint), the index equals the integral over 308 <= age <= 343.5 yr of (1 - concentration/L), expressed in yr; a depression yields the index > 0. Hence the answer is 2.5 yr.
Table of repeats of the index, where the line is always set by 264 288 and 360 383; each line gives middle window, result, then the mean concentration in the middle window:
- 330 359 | 3.8 yr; 2.96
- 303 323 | 2.4 yr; 3.3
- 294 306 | -2.9 yr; 4.81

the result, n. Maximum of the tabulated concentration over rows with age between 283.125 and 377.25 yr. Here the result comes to 5.482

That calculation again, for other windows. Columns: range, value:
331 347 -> 4.195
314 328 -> 3.623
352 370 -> 3.152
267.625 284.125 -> 4.79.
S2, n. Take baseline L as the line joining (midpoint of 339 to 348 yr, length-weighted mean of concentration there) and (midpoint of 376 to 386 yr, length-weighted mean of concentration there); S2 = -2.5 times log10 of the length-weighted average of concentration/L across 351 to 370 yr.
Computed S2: 0.29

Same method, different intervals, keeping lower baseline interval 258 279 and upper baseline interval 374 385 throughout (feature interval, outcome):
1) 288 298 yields -0.234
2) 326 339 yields -0.031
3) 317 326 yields 0.285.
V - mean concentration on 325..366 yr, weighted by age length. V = 2.96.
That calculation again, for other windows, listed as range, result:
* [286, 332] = 3.88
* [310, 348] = 3.24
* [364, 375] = 3.07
